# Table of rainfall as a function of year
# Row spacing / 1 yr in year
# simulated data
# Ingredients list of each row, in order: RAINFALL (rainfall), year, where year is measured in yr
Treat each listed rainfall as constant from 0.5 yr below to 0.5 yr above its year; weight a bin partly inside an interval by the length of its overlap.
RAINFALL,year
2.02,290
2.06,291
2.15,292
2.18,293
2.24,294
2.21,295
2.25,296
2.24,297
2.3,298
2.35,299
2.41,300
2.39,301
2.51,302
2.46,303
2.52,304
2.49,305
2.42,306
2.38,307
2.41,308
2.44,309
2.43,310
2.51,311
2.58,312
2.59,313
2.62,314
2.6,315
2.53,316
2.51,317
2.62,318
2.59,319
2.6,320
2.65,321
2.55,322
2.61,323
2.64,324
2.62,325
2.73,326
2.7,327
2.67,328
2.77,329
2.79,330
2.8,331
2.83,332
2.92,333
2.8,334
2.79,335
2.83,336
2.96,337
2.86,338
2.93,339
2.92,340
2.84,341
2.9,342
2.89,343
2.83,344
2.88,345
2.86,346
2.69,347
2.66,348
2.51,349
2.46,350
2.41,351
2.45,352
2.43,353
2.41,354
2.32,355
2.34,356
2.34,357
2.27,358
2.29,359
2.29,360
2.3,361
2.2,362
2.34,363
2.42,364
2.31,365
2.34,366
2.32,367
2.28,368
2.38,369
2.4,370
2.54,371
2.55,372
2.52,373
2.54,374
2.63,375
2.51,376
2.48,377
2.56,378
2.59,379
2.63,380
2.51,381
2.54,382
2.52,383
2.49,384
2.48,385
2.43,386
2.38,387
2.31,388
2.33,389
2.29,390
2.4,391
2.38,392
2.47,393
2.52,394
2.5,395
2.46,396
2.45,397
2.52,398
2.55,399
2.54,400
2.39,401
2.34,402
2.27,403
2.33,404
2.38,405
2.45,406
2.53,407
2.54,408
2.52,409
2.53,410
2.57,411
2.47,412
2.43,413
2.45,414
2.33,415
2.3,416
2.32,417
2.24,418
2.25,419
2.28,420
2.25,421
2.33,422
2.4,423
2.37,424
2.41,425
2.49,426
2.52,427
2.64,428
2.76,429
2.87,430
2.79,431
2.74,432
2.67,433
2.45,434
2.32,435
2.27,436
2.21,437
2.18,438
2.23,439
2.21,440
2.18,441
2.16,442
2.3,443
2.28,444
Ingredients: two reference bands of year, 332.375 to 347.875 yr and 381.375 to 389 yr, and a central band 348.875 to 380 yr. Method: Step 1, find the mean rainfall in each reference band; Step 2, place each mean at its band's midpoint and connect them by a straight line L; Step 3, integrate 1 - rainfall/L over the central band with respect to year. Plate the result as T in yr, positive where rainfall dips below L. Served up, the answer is 2.5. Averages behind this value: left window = 2.85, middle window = 2.41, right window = 2.44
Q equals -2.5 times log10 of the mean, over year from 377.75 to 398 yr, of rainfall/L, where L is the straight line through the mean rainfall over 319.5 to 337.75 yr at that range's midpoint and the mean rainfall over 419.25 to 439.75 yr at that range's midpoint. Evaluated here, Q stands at 0.047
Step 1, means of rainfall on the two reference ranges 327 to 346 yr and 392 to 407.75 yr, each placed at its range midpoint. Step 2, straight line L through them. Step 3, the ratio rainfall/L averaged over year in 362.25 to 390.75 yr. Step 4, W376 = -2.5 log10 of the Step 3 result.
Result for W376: 0.06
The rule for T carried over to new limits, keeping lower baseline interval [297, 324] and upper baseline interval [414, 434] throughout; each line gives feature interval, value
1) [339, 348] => -1.3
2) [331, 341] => -1.5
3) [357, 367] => 0.7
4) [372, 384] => -0.3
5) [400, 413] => 0.1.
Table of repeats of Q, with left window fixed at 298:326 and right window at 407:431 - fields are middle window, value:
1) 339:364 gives -0.02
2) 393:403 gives 0.00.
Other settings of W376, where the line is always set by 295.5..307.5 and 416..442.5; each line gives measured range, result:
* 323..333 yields -0.143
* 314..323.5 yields -0.084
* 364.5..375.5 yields -0.017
